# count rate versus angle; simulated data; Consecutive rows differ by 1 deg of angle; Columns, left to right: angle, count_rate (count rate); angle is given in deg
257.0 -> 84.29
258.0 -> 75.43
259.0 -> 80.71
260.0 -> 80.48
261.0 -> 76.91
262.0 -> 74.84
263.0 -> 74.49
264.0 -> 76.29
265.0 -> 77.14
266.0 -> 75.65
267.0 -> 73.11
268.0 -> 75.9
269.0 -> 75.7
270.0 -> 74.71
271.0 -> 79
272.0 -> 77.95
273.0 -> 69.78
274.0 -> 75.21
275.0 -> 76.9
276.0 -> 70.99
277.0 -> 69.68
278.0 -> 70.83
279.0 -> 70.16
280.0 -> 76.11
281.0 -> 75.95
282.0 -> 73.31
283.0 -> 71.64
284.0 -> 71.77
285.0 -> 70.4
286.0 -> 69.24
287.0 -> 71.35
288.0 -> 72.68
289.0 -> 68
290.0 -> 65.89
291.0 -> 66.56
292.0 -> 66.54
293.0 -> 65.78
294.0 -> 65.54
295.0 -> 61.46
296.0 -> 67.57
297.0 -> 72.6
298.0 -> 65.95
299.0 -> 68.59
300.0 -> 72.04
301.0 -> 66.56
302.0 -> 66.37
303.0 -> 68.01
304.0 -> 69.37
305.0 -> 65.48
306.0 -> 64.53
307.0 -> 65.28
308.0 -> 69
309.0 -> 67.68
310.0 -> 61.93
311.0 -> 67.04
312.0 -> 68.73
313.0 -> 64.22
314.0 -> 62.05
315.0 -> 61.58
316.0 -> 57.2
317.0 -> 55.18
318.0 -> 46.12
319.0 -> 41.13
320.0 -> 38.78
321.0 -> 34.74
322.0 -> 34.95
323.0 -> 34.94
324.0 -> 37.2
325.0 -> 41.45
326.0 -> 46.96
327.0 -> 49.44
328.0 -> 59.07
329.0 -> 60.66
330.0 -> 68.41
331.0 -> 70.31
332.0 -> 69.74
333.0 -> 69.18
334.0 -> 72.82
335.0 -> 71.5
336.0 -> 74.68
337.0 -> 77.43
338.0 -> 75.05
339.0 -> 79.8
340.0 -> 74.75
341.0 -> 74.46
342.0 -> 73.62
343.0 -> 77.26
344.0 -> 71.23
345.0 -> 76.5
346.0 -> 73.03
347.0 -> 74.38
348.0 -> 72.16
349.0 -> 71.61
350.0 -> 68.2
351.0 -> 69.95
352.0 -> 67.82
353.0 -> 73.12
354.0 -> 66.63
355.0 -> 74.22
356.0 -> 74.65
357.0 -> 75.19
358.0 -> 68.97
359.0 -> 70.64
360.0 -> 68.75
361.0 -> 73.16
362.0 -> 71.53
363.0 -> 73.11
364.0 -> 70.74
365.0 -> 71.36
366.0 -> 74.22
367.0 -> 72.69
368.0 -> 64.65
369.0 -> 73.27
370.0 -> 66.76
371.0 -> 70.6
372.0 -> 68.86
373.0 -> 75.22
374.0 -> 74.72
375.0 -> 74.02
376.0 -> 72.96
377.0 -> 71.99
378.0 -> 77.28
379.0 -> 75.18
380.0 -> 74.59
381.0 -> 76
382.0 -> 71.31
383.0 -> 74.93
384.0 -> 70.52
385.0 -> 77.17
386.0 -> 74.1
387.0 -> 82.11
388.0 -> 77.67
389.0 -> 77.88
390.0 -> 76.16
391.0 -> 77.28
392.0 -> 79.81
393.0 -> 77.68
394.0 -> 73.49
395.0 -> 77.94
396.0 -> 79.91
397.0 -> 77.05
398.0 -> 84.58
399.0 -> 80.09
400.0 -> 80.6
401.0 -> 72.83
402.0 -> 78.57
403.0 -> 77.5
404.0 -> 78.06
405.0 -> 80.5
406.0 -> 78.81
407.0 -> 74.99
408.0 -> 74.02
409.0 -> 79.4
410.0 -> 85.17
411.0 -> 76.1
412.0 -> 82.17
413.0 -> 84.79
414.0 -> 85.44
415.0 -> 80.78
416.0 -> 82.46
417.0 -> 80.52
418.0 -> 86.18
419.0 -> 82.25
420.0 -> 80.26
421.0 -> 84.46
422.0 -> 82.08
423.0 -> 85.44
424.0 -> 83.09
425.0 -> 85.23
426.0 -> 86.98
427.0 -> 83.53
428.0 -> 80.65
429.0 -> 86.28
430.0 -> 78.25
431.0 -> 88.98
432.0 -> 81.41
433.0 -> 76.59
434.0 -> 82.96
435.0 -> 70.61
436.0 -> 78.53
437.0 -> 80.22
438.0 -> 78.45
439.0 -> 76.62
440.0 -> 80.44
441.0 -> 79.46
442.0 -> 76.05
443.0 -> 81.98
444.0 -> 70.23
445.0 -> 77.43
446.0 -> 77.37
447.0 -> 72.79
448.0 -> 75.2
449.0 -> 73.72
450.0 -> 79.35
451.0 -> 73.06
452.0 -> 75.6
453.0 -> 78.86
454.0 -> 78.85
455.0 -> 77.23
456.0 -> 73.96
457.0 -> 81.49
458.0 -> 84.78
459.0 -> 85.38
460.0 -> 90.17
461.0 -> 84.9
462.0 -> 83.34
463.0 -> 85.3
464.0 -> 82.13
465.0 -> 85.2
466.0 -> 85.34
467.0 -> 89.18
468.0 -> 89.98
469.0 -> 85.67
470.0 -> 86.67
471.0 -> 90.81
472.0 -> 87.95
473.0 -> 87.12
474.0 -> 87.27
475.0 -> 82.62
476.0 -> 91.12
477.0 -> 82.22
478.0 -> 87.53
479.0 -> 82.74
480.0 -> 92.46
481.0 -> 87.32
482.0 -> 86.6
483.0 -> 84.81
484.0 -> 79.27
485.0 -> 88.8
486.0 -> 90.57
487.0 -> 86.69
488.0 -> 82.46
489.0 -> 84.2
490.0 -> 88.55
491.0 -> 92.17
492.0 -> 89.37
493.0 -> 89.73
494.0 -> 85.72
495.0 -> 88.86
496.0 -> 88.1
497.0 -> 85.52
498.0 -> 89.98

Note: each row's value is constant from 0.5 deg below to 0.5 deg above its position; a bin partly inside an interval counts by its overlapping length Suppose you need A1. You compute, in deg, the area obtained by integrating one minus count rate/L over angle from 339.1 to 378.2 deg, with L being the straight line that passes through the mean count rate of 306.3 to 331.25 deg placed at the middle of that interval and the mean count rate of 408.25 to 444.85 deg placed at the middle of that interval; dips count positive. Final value -4.9 deg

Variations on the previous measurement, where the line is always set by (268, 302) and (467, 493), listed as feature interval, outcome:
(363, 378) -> 1.18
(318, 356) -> 5.76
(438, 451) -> 1.16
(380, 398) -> 0.63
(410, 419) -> -0.09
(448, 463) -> 0.88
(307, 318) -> 1.55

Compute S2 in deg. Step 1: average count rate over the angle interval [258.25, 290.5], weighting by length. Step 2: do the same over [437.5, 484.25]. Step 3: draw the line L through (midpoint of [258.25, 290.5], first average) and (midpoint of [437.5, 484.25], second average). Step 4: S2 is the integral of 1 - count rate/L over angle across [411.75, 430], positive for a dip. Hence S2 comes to -0.7 deg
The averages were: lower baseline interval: 73.8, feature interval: 83.4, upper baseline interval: 82.3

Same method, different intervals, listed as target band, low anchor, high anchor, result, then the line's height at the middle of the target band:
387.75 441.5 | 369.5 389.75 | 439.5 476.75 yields -1.8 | 77.6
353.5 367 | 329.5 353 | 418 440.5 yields 0.5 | 74.7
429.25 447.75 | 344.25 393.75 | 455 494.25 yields 0.8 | 81.7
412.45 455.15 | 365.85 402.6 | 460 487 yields 0.7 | 81.5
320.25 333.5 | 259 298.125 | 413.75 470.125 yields 4.1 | 74.9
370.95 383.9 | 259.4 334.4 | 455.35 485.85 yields 0.2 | 75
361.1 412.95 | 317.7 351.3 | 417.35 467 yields -3.1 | 71.5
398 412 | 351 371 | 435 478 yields -0.5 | 75.9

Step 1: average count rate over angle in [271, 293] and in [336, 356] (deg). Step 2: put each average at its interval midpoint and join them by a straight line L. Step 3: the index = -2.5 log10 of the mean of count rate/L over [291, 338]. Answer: 0.18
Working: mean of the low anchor 71.5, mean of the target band 61.2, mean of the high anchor 73.3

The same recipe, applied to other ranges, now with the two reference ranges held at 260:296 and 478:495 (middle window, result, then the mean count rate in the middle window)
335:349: 0.03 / 74.7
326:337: 0.15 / 66.2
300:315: 0.13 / 66.2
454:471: 0.01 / 84.4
